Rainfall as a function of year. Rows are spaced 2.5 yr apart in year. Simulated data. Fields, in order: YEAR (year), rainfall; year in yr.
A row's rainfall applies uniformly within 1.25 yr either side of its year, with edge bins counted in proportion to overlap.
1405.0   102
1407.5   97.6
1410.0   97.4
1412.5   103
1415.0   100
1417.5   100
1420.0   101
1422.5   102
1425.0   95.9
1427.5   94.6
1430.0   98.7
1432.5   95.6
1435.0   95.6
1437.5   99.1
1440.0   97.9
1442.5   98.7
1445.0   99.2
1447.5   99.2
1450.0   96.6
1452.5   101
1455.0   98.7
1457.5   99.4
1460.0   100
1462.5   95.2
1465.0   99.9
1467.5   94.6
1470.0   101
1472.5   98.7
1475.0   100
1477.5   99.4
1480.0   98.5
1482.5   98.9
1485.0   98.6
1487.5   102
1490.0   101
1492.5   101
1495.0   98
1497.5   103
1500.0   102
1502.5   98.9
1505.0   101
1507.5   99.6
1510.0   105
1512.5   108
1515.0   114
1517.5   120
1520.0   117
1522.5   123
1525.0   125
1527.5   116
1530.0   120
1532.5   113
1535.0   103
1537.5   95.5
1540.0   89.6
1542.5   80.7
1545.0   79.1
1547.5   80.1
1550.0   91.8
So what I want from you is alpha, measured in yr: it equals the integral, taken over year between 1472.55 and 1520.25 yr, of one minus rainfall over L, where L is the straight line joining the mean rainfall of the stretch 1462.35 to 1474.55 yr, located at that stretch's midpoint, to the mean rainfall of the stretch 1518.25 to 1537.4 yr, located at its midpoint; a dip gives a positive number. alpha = 1.5 yr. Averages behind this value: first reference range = 98.3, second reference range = 116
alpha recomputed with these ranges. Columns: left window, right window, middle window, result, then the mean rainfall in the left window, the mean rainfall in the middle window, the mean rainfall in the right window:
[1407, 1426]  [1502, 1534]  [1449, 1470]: 1.4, 99.7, 98.4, 113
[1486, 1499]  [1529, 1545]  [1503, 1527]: -3.0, 101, 112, 98.3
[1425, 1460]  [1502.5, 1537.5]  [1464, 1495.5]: 1.5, 98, 99.4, 112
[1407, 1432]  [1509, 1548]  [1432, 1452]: 0.5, 99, 97.9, 106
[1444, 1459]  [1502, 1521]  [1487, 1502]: 0.6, 99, 101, 108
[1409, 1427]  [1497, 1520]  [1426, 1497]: 3.0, 99.7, 98.6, 106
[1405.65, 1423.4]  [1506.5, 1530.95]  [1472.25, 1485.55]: 1.2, 100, 99.1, 115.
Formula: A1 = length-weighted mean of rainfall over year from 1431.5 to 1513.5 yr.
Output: 99.5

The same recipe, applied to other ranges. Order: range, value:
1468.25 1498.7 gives 99.9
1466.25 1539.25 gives 105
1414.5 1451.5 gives 98.3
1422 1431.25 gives 97.5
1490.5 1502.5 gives 101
